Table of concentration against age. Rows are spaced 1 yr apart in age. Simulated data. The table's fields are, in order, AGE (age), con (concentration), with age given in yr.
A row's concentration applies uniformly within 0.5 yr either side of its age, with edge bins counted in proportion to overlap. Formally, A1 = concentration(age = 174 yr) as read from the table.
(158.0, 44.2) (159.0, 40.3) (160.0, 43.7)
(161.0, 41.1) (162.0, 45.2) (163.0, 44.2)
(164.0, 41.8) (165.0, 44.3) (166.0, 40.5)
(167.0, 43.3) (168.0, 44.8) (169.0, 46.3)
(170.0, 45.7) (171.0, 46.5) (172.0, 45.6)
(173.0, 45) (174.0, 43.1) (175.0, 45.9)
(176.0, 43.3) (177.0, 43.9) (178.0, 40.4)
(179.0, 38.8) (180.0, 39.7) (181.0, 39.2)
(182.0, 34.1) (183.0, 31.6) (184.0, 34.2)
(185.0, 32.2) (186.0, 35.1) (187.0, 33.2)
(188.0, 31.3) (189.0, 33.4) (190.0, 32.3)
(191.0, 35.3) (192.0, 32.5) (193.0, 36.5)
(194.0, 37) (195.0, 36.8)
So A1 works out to 43.1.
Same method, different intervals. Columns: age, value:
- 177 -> 43.9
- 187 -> 33.2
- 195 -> 36.8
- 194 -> 37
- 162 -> 45.2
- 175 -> 45.9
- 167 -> 43.3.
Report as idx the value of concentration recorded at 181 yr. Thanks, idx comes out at 39.2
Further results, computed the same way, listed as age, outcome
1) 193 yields 36.5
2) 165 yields 44.3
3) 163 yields 44.2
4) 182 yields 34.1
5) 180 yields 39.7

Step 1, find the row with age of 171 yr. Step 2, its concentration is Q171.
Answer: 46.5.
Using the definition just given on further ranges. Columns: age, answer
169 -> 46.3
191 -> 35.3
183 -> 31.6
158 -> 44.2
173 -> 45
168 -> 44.8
